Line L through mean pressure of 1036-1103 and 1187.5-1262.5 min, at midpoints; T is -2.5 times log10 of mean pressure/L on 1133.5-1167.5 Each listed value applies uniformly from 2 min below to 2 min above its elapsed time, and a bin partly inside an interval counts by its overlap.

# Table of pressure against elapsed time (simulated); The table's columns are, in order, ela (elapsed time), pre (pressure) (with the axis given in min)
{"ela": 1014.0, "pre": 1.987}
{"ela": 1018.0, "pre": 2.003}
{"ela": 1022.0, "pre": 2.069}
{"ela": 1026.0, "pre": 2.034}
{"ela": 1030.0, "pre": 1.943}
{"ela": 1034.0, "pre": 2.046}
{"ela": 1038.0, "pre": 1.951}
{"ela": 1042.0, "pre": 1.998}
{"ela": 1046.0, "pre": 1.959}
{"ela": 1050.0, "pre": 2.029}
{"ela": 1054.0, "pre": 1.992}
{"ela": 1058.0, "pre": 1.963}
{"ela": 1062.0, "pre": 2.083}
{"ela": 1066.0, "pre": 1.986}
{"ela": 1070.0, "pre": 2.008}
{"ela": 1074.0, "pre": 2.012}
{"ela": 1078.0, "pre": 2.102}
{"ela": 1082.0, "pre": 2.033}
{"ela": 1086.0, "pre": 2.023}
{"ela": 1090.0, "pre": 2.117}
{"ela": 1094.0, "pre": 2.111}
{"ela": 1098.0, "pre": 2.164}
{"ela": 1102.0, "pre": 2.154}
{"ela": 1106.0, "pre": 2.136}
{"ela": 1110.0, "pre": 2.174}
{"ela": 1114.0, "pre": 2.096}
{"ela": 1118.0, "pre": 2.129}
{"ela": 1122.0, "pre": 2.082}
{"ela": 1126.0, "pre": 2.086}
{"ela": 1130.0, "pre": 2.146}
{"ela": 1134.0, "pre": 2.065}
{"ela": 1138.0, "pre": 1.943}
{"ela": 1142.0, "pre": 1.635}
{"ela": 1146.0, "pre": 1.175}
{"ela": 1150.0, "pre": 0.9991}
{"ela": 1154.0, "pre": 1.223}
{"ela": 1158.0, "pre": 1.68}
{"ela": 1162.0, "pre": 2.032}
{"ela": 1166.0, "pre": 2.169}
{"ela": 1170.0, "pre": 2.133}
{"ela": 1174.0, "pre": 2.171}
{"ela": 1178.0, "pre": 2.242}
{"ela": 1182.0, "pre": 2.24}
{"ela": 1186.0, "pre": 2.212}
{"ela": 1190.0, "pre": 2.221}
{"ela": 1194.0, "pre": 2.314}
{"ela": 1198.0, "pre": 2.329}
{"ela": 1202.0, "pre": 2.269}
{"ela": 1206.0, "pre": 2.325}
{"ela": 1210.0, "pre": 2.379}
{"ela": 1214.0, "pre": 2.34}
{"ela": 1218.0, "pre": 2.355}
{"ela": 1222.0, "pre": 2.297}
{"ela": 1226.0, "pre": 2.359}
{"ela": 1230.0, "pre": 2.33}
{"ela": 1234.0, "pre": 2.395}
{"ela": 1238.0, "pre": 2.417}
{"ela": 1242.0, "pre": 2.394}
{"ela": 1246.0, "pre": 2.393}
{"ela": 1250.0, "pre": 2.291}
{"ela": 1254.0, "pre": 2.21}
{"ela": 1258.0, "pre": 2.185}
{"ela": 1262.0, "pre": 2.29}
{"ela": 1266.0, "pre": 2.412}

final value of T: 0.32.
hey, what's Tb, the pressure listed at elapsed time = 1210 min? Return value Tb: 2.379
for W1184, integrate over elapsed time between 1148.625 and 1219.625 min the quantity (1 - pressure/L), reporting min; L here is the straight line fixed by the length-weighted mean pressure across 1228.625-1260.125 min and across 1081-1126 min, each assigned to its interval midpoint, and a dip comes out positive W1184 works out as 4.4 min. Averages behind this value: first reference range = 2.11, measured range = 2.1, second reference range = 2.33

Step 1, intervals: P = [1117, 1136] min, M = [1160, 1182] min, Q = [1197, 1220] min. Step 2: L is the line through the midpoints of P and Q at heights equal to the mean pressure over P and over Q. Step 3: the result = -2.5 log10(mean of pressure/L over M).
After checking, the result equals 0.034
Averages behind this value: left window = 2.1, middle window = 2.16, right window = 2.33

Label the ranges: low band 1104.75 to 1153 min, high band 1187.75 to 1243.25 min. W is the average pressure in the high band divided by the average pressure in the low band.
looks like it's 1.2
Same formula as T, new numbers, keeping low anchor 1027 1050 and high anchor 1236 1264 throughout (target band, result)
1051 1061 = 0.01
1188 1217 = -0.04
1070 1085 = 0.00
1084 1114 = -0.02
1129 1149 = 0.23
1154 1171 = 0.15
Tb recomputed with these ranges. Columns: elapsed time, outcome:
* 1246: 2.393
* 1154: 1.223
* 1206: 2.325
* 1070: 2.008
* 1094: 2.111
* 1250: 2.291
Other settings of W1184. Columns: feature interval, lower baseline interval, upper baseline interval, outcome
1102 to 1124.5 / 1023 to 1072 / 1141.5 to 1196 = -2.1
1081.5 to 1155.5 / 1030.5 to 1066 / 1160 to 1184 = 5.9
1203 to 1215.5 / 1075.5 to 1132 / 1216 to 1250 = -0.1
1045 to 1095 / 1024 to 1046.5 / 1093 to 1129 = 0.5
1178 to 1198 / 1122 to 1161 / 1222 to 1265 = -2.8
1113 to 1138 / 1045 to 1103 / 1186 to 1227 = 0.7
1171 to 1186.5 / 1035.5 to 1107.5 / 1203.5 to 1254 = 0.3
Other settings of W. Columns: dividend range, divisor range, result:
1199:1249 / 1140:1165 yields 1.58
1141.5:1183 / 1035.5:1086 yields 0.89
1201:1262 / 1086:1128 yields 1.10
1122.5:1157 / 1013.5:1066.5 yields 0.84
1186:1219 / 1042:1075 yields 1.15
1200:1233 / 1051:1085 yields 1.15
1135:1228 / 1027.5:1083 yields 1.02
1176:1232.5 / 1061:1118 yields 1.10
